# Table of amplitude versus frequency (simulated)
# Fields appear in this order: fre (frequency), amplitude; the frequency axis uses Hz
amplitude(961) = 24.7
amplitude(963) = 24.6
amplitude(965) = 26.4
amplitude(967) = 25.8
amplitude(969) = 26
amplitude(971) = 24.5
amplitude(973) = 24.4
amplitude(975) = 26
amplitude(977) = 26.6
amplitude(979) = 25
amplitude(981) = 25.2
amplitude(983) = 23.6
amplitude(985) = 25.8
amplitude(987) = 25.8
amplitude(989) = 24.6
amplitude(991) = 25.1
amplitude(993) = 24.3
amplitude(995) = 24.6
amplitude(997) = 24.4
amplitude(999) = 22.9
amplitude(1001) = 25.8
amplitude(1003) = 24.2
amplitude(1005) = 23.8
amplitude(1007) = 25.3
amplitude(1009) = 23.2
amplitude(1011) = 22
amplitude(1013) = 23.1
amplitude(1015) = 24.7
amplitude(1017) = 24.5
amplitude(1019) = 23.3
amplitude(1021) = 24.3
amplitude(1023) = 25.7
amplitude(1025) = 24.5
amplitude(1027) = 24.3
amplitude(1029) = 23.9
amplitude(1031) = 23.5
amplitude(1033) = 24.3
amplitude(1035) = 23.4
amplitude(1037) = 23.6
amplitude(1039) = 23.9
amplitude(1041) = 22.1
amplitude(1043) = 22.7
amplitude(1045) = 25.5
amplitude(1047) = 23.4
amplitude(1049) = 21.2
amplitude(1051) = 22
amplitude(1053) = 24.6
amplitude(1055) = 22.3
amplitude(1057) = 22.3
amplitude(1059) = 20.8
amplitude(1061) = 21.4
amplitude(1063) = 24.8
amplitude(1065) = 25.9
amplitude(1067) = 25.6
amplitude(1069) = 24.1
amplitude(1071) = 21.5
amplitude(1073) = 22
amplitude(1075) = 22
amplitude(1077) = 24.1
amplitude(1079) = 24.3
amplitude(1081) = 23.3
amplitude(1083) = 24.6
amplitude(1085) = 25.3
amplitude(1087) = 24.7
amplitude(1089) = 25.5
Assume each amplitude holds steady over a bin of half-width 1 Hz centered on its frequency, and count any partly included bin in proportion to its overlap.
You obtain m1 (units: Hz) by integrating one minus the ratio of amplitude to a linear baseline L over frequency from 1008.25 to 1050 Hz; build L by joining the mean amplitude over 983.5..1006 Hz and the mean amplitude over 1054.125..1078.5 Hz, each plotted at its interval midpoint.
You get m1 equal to 0.39 Hz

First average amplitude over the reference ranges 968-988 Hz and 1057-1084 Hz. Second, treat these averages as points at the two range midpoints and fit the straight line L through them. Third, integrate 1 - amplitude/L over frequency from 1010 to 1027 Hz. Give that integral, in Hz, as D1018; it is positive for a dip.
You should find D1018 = 0.3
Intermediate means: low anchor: 25.3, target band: 24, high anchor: 23.4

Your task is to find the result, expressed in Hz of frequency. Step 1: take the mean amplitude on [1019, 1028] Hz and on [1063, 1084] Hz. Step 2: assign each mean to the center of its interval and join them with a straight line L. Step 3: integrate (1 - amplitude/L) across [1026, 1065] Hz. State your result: 1.6 Hz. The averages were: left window 24.5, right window 23.8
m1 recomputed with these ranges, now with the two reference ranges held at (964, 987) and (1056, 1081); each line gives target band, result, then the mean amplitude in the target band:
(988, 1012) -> 0.63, 24.2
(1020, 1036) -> -0.04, 24.2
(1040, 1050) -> 0.34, 23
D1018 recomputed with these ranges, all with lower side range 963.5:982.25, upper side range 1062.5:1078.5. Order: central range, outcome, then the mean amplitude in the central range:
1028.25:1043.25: 0.6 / 23.5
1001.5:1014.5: 0.6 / 23.7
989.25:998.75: 0.2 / 24.5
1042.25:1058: 0.7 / 23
